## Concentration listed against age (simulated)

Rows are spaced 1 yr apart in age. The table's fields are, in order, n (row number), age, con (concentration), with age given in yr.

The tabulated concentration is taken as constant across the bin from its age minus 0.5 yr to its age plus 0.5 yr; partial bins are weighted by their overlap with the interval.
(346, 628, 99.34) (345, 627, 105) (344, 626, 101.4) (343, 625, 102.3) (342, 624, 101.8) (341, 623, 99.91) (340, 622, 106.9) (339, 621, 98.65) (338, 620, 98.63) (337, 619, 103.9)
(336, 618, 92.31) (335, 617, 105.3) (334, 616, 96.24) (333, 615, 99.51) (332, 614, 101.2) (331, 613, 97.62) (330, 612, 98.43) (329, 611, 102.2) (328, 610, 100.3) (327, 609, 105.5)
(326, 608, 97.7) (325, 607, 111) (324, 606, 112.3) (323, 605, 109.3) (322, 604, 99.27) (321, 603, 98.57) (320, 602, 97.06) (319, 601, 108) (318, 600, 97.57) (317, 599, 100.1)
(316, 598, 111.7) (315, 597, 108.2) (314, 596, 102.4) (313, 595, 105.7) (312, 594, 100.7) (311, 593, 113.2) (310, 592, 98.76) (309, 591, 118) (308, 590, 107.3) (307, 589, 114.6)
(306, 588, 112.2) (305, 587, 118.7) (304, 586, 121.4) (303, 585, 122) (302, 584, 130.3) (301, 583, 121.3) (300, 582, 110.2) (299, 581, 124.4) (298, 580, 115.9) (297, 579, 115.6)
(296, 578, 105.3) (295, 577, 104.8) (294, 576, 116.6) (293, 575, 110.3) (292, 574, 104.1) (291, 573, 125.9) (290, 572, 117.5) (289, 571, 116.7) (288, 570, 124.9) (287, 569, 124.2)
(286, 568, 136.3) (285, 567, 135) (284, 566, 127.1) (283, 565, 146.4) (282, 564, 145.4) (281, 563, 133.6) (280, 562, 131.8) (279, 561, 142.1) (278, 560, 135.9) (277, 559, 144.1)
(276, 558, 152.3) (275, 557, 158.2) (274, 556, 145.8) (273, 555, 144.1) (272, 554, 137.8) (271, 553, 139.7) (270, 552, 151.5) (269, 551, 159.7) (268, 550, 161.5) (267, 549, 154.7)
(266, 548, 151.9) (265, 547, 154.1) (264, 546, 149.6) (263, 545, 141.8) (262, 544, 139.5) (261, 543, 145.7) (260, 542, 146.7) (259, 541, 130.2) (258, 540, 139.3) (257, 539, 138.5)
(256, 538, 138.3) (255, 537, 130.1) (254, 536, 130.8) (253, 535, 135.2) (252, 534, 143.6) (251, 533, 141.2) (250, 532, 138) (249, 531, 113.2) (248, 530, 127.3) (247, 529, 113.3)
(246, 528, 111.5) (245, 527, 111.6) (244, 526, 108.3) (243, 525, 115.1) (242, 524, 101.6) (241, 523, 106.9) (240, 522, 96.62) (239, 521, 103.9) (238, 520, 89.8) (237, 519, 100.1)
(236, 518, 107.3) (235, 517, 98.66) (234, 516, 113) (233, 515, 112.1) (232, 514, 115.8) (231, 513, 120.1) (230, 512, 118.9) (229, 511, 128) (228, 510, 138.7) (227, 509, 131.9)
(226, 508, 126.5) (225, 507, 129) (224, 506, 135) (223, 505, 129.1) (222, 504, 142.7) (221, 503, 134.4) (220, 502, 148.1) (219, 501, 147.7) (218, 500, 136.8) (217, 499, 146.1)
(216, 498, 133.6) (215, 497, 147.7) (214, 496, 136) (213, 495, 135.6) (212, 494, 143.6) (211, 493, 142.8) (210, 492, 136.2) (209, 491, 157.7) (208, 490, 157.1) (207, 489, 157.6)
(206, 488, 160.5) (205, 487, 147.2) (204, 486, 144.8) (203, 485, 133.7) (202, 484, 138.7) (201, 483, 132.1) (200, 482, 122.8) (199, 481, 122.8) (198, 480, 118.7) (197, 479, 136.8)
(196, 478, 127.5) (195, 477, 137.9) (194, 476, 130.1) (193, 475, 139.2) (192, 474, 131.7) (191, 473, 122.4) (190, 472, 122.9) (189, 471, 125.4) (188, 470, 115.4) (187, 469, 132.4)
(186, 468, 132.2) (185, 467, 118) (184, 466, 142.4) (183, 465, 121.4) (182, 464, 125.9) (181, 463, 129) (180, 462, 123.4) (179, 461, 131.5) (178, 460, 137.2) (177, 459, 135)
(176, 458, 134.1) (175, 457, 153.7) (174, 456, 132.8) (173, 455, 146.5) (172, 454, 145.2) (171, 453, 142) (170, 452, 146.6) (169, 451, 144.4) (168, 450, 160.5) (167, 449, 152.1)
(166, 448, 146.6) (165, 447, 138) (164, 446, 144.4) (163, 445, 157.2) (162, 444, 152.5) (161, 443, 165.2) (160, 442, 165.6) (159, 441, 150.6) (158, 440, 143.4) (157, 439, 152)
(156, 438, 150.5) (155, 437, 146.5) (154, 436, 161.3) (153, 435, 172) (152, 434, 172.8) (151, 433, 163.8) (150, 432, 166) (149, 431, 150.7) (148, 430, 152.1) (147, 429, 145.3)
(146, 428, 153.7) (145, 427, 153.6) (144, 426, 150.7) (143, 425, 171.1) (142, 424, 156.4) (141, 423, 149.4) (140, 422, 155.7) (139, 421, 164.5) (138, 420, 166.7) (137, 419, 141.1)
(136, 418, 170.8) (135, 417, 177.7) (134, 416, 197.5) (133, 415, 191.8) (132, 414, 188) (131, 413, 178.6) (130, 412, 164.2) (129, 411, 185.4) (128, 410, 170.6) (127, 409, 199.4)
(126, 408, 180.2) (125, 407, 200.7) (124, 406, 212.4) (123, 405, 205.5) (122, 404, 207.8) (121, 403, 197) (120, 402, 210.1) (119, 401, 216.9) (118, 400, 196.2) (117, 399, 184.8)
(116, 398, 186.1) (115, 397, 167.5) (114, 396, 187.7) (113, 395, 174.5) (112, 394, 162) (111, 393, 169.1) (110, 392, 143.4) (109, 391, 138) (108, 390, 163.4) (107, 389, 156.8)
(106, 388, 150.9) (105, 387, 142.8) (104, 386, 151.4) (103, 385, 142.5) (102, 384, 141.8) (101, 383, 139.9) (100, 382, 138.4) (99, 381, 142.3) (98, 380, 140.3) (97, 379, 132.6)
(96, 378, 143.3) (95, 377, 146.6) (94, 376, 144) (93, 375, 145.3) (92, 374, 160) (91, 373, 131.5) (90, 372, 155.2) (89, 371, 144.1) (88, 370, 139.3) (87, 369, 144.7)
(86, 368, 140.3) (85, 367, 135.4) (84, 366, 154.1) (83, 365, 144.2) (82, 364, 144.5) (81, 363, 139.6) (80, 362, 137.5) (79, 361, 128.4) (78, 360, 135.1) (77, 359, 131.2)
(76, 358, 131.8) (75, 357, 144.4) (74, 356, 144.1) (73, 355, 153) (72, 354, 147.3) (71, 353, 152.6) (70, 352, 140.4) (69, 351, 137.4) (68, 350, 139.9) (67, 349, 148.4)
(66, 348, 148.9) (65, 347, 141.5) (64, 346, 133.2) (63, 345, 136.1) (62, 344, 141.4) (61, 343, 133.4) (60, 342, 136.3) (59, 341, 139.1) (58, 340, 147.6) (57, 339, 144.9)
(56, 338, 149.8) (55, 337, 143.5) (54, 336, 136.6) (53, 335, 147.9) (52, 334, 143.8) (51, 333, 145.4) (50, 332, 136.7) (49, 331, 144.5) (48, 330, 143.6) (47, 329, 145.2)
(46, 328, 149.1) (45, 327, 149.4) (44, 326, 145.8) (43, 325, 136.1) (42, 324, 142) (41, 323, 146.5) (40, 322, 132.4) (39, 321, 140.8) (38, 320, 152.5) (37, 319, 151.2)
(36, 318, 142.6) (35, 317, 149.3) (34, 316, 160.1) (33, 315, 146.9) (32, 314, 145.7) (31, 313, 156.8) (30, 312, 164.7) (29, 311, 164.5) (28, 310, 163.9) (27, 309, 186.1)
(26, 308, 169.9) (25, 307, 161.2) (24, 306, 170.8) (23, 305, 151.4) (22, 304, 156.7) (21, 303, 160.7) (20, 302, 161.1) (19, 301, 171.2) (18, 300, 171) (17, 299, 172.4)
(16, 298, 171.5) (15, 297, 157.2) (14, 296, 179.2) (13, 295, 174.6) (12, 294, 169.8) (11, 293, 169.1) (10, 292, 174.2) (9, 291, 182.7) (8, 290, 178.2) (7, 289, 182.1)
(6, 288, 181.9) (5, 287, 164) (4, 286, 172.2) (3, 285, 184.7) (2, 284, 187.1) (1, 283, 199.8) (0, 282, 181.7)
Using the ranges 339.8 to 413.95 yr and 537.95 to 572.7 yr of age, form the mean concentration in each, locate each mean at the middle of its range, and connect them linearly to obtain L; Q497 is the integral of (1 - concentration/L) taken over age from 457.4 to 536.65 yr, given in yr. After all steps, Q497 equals 9.4 yr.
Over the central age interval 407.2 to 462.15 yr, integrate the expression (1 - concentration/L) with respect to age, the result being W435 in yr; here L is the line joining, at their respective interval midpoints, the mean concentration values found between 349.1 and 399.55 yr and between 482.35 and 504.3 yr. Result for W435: -4.5 yr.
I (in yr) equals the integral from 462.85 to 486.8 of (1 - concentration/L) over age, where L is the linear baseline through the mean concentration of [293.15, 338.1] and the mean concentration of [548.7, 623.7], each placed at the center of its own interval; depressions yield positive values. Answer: 0.6 yr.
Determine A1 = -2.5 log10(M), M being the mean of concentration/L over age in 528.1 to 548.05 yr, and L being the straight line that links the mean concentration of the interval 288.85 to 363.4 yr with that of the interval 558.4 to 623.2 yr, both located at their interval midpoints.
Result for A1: -0.14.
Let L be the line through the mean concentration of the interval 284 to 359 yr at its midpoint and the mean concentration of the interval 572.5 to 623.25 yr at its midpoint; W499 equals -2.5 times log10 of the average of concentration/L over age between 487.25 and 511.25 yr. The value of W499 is -0.140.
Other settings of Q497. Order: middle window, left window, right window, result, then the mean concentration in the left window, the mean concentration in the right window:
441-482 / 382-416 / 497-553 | 4.3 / 176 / 130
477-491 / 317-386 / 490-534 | -1.2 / 143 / 125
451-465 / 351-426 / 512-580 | 0.9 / 160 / 128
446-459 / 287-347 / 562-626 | -1.1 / 155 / 111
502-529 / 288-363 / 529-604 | 3.2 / 152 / 127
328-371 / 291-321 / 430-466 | 4.4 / 163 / 147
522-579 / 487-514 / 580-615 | -4.4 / 139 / 108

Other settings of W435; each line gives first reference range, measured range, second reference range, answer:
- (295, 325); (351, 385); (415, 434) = 3.80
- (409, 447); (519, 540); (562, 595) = 2.11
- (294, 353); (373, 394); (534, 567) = 0.34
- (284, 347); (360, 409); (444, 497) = -4.03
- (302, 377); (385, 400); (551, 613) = -2.43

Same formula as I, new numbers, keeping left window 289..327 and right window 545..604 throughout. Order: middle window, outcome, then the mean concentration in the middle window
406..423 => -3.6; 177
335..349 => 1.3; 141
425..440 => -1.3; 157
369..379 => 0.5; 145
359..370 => 0.9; 140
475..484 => 0.5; 130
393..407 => -4.2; 192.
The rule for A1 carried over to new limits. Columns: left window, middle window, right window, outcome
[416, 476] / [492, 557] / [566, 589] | -0.012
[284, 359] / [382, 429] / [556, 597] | -0.193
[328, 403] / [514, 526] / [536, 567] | 0.349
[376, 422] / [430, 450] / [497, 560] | 0.017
